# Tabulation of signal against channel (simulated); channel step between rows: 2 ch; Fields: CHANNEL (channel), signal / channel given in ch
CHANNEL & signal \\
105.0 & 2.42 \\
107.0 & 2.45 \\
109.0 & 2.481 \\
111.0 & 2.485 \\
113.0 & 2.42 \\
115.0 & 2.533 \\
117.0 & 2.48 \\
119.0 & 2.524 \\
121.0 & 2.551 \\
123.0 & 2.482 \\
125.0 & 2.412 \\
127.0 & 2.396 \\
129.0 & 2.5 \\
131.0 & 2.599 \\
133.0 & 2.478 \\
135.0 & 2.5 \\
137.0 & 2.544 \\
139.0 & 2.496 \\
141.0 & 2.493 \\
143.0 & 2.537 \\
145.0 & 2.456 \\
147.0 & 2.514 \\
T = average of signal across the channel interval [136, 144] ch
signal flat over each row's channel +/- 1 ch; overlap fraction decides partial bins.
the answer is 2.52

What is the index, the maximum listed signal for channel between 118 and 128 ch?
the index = 2.551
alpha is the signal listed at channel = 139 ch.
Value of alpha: 2.496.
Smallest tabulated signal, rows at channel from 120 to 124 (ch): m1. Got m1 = 2.482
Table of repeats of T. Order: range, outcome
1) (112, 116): 2.48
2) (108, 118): 2.48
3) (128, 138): 2.52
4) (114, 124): 2.51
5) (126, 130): 2.45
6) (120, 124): 2.52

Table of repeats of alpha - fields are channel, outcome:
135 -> 2.5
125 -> 2.412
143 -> 2.537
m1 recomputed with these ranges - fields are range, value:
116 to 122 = 2.48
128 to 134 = 2.478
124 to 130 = 2.396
